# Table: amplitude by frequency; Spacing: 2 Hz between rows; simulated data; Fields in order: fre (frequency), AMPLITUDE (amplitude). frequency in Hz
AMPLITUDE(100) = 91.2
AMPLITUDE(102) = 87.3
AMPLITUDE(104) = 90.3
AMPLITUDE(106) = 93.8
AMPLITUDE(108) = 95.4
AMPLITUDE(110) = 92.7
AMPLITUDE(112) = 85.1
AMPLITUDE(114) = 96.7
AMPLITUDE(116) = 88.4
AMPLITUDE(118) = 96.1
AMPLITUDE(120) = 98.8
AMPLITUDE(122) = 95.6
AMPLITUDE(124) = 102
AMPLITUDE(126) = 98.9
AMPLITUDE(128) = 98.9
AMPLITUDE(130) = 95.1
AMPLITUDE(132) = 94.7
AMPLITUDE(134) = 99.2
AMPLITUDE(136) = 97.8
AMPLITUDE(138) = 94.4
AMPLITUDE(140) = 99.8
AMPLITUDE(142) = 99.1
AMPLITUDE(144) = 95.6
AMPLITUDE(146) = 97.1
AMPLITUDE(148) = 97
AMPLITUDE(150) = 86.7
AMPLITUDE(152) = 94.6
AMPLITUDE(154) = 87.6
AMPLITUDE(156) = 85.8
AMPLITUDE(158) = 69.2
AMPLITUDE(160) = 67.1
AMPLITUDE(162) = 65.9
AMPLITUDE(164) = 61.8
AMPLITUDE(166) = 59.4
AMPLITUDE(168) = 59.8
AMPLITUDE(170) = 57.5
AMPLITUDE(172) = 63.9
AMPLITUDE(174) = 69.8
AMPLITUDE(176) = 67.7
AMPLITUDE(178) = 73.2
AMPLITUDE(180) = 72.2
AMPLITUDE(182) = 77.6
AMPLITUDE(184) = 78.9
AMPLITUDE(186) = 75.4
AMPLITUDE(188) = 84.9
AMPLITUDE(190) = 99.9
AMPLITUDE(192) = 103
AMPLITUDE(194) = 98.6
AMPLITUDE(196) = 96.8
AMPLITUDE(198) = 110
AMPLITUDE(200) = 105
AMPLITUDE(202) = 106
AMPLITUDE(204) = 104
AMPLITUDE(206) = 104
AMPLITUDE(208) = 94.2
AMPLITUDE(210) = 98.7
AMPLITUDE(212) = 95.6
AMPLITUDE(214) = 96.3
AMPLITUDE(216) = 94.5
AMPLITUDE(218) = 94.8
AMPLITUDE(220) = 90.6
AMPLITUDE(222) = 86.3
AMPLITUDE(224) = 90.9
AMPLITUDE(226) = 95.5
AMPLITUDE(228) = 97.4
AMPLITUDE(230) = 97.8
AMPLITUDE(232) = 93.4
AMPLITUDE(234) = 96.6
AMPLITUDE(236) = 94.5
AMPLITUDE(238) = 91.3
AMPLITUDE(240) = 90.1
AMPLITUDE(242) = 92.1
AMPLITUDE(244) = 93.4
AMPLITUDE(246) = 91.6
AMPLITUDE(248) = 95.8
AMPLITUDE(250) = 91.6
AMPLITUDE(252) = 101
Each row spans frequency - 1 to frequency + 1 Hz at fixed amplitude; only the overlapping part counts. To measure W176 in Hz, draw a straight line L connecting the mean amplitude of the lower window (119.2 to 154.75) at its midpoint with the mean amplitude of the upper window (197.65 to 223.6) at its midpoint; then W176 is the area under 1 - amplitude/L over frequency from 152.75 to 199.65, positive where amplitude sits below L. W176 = 9.2 Hz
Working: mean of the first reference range 96.3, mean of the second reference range 98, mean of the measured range 78.1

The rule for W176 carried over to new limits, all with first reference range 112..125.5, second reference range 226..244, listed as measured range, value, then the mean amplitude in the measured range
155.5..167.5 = 3.5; 67.1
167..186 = 5.1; 69.3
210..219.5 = -0.1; 95.4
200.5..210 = -0.7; 102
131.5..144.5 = -0.3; 97.4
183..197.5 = 0.5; 91.7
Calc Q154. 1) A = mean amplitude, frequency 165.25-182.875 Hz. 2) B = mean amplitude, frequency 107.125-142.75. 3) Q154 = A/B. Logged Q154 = 0.70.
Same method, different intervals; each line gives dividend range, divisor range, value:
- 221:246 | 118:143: 0.95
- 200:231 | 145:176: 1.30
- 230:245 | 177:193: 1.12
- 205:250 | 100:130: 1.00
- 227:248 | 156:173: 1.46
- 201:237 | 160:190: 1.37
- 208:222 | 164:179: 1.47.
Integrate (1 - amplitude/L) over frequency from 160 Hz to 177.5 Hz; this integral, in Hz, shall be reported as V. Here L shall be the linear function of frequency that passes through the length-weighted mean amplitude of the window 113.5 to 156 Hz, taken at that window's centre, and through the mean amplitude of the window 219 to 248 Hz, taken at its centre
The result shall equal 5.7 Hz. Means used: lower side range 95.7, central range 63.7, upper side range 93.1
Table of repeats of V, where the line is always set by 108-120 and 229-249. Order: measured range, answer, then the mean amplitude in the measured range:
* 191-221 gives -2.0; 99.5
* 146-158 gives 0.5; 89.1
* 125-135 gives -0.5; 97.4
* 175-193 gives 2.3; 81.4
